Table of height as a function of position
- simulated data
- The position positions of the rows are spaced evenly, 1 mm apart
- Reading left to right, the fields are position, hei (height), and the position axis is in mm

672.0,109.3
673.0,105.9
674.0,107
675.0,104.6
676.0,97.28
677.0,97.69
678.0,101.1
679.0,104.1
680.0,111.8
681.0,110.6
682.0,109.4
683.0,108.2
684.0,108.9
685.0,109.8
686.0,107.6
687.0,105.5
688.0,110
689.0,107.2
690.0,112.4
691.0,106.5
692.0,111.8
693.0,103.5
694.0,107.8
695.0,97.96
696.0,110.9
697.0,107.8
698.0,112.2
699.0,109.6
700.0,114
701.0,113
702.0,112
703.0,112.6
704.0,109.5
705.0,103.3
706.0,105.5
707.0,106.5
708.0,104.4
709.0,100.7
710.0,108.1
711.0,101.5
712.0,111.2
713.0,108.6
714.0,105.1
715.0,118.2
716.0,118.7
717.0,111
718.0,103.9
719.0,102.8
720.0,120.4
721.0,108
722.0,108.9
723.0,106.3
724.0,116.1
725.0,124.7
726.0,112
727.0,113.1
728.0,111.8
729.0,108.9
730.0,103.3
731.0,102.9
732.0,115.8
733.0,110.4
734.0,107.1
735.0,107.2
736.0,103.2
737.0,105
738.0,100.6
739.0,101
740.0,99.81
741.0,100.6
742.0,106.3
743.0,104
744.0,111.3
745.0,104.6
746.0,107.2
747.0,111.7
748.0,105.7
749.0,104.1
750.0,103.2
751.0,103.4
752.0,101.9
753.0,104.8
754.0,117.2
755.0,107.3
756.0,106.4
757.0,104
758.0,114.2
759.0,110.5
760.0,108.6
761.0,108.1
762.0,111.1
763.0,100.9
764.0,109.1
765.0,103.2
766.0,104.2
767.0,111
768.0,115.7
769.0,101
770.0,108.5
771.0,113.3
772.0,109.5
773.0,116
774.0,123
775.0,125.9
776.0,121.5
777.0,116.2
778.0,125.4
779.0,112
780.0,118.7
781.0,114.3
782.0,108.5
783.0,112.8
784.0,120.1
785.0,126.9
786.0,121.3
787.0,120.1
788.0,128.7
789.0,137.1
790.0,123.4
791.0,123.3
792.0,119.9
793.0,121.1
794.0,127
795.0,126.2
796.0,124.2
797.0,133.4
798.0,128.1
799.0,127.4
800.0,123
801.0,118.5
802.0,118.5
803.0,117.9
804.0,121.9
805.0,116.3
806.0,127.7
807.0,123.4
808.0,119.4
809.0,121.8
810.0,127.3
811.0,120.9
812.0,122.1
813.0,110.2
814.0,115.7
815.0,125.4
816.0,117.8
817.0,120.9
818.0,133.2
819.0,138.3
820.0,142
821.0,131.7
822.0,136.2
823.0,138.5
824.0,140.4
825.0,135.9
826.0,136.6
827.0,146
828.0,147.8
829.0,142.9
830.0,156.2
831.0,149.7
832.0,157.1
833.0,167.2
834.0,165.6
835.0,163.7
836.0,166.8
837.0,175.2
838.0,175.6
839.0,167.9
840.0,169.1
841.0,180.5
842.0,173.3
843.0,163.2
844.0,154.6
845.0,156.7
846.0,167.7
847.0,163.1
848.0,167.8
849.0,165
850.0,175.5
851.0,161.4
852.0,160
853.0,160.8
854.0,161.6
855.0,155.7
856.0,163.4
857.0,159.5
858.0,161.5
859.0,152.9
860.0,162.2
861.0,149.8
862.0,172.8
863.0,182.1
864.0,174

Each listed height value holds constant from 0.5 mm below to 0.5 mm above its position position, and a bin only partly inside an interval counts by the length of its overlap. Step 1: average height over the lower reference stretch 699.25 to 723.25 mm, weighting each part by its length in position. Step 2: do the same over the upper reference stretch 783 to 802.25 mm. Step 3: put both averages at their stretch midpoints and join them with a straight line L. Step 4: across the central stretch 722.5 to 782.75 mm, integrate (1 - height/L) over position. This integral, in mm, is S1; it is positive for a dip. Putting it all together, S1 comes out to 3.8 mm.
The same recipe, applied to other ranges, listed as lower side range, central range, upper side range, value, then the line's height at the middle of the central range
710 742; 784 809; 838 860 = 2.9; 140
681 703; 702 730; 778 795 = 0.6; 112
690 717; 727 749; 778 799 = 1.5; 114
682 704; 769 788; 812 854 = 2.5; 135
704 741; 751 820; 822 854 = 9.2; 136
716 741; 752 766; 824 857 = 1.7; 123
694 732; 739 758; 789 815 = 1.5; 115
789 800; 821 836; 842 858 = 0.0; 148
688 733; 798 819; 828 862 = 3.7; 148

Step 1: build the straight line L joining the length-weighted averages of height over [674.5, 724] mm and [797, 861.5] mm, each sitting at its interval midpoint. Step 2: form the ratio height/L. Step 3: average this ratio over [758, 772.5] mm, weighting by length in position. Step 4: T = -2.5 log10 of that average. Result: 0.17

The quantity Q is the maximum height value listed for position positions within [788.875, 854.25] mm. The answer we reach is 180.5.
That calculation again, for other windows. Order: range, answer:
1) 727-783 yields 125.9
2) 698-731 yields 124.7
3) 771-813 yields 137.1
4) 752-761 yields 117.2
